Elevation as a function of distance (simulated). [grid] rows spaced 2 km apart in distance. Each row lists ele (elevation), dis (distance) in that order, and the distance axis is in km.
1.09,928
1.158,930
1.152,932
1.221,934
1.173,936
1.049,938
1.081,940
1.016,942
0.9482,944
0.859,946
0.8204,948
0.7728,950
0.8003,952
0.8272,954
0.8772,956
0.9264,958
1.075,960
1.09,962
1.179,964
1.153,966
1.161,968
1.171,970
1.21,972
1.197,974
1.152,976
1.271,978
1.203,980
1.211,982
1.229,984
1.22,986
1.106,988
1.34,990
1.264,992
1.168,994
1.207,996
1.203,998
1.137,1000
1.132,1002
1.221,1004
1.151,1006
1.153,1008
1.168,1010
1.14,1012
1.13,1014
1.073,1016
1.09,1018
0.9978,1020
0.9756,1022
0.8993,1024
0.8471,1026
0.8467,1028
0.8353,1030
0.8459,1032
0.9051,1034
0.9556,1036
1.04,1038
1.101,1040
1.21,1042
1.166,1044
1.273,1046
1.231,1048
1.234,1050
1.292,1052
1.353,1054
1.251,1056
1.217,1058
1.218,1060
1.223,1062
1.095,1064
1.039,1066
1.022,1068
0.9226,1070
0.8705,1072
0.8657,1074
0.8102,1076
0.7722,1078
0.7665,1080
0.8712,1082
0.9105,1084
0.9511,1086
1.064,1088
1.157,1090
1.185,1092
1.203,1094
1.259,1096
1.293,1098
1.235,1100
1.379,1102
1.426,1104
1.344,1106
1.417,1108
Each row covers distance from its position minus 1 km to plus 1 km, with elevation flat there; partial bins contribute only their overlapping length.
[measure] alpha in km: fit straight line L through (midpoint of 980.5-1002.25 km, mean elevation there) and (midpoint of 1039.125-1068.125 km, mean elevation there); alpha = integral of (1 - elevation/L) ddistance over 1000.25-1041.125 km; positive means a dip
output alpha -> 5.93 km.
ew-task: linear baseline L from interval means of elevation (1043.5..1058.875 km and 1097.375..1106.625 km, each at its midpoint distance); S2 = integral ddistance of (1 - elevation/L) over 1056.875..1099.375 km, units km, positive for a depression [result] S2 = 8.6 km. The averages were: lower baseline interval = 1.26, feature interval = 1.04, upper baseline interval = 1.34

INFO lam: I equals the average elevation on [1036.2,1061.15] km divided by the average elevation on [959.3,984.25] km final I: 1.03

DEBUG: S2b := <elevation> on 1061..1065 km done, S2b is 1.16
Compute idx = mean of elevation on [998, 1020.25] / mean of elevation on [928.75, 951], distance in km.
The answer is 1.1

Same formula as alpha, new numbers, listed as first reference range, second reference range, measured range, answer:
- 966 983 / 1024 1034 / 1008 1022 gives -2.2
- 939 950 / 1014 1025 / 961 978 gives -3.7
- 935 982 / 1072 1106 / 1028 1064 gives -2.1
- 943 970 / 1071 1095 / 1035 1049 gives -2.7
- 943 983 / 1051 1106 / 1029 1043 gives 1.3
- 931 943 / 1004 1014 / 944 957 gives 3.3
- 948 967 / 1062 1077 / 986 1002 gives -4.0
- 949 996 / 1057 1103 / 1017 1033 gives 2.5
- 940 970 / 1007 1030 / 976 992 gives -3.7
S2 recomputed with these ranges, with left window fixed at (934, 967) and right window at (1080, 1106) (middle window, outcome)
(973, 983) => -1.9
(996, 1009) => -1.5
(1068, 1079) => 2.6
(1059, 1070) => 0.2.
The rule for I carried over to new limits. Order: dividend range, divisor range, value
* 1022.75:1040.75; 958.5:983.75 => 0.78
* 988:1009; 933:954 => 1.23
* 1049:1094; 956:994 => 0.90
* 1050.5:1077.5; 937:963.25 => 1.16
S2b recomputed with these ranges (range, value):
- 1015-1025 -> 1.01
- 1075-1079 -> 0.791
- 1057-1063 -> 1.22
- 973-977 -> 1.17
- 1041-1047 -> 1.22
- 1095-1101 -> 1.26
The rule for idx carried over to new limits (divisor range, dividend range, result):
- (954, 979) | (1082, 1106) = 1.06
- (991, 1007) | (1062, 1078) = 0.80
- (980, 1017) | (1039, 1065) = 1.03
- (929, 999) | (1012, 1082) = 0.95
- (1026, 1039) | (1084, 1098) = 1.26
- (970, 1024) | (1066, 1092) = 0.80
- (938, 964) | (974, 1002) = 1.28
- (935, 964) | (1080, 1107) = 1.21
